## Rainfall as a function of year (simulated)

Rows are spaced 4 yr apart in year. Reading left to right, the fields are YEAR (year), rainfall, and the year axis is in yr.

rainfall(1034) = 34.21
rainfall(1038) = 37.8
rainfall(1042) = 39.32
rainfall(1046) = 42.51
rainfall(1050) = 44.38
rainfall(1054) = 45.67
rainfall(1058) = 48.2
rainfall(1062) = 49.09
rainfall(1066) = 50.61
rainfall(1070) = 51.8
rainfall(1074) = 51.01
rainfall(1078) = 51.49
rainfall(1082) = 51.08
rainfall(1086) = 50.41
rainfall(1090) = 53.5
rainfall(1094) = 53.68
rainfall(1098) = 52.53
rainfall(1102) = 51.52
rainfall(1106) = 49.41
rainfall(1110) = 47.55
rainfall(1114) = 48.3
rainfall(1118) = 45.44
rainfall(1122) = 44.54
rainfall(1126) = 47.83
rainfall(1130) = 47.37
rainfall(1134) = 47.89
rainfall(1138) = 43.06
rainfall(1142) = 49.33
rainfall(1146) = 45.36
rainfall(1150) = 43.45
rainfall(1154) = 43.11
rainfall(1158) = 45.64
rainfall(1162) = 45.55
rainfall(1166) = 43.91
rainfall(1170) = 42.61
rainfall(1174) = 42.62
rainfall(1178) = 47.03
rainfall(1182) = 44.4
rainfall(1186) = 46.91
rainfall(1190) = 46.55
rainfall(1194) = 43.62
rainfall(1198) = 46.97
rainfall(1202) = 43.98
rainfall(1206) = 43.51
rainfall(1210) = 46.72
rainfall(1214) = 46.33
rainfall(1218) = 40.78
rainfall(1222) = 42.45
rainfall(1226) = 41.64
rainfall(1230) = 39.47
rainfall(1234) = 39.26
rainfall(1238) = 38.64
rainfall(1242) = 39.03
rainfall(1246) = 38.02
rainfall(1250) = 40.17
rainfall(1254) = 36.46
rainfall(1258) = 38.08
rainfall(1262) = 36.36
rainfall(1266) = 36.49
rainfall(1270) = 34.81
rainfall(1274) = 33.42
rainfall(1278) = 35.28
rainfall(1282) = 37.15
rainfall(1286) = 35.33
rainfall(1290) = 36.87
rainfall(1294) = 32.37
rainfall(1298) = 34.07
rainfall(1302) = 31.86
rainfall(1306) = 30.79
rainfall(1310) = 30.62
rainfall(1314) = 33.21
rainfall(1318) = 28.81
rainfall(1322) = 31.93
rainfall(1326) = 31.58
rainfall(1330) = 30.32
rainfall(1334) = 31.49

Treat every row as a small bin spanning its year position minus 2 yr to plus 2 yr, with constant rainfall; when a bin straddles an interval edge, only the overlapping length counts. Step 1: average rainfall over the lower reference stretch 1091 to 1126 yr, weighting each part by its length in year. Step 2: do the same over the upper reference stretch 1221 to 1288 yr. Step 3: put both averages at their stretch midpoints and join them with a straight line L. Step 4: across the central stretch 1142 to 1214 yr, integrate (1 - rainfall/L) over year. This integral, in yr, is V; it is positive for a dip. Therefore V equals -2.2 yr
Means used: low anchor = 49.2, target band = 45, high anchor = 37.7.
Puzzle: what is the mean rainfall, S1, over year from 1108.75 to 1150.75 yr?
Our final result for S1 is 46.4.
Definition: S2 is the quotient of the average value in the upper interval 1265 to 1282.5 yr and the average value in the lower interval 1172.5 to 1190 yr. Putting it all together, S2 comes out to 0.77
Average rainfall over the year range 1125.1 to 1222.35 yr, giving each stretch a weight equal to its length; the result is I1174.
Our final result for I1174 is 45.1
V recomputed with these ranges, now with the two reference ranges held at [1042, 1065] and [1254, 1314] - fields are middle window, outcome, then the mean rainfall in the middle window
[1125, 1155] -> -3.3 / 46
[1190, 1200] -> -1.7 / 45.5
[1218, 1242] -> -2.0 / 40.2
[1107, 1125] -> -1.7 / 46.7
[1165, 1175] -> -0.7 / 43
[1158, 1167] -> -1.0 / 45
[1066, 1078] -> -1.8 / 51.3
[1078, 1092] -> -2.4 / 51.6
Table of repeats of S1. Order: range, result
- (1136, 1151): 45.4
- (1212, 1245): 40.9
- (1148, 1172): 44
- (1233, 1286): 37.1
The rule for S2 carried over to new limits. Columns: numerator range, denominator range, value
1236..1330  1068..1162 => 0.72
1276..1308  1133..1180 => 0.76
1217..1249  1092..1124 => 0.81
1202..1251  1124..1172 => 0.91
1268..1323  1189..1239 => 0.77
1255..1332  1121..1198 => 0.74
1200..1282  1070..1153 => 0.81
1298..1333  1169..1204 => 0.70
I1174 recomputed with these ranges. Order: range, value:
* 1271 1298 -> 35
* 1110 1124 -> 46.3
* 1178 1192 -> 46.1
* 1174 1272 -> 41.6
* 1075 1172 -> 47.7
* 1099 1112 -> 49.7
